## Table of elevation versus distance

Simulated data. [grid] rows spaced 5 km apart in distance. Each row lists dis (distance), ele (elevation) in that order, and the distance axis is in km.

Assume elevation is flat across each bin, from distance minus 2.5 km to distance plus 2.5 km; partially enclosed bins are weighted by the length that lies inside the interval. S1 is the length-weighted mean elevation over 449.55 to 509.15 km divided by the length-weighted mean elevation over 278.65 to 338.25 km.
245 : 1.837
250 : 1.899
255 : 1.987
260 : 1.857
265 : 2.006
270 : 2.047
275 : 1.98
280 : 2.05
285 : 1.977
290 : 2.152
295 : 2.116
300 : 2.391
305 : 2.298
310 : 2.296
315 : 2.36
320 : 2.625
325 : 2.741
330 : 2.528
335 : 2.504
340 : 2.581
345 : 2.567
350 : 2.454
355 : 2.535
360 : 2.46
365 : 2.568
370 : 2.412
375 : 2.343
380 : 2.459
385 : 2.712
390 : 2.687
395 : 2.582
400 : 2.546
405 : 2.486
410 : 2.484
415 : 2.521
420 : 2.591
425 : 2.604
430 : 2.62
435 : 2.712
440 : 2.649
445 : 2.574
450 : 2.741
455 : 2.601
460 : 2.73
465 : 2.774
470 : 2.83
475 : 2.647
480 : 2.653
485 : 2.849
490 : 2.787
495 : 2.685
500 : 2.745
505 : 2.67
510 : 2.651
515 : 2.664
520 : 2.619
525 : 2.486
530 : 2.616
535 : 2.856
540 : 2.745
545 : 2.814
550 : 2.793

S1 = 1.2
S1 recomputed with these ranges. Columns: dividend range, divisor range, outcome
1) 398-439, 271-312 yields 1.20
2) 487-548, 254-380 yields 1.16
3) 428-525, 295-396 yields 1.08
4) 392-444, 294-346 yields 1.05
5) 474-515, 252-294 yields 1.35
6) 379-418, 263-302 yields 1.23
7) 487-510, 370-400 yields 1.07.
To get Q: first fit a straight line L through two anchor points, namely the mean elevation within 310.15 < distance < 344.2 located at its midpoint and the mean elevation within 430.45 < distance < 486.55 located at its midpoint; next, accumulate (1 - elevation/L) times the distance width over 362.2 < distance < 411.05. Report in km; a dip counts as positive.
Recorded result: 1.6 km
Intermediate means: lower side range 2.54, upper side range 2.7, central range 2.53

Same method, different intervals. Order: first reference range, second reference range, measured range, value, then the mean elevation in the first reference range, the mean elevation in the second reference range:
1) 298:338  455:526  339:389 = 0.4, 2.47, 2.7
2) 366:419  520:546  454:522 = -1.9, 2.53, 2.69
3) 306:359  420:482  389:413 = 0.5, 2.51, 2.67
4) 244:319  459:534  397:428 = -1.0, 2.1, 2.7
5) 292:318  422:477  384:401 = -0.7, 2.3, 2.68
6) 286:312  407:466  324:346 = -2.2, 2.23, 2.63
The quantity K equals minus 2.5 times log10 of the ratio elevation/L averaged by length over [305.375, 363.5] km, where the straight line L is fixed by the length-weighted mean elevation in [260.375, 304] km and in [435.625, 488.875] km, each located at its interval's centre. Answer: -0.11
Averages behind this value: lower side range 2.09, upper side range 2.71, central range 2.51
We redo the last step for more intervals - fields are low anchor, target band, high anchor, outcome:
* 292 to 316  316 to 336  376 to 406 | -0.102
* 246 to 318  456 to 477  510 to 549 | -0.082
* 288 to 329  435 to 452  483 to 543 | -0.029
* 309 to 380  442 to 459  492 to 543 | -0.016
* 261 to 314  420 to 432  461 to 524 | -0.037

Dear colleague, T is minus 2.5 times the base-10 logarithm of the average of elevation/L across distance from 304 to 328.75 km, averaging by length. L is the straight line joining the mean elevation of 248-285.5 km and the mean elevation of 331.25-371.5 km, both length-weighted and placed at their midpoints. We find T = -0.08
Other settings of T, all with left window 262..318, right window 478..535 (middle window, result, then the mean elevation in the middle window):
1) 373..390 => -0.07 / 2.54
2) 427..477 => -0.06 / 2.69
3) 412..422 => -0.04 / 2.55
